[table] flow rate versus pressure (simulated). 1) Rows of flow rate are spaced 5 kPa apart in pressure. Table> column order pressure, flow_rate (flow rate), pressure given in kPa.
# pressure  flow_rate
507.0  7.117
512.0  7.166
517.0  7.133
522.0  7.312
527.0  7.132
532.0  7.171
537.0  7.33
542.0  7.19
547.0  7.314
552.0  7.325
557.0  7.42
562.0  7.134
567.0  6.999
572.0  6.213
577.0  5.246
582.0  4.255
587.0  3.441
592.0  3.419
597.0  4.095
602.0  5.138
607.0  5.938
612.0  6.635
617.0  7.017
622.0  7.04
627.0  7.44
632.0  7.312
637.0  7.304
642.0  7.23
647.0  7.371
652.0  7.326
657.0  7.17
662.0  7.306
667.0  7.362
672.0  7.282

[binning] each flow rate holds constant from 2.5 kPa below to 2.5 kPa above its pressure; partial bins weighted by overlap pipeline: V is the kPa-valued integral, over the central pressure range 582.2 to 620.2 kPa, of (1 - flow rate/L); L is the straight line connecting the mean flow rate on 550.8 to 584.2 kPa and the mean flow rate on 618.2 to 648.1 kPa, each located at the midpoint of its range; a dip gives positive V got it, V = 9.8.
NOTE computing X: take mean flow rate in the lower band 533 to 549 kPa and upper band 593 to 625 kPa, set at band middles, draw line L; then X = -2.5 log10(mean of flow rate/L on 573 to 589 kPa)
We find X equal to 0.390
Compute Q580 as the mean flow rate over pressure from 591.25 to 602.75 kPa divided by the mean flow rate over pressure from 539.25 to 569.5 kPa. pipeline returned 0.58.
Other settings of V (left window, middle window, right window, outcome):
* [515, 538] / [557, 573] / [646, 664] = 0.7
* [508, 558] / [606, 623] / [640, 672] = 1.4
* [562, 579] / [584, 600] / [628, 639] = 7.1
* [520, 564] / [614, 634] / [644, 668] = 0.3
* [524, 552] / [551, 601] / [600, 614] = 8.2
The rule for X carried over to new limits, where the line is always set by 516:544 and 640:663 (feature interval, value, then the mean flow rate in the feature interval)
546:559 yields -0.02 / 7.35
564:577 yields 0.14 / 6.36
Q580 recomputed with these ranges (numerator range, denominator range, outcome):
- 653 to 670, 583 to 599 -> 1.97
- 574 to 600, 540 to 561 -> 0.57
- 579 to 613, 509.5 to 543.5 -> 0.64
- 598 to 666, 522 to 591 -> 1.07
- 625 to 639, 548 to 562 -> 1.00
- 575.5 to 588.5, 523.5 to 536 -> 0.60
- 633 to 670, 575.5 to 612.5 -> 1.57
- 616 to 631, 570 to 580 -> 1.28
